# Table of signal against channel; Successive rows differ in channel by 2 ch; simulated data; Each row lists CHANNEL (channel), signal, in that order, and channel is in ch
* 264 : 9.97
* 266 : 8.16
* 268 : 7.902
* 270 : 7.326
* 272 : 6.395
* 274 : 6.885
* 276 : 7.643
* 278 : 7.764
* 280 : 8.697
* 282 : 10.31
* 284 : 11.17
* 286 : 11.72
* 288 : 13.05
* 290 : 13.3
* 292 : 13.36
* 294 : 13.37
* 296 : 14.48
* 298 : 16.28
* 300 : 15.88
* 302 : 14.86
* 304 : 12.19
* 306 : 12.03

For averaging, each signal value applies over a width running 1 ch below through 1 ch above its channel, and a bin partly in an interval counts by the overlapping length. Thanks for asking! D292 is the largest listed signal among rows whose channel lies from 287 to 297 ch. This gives 14.48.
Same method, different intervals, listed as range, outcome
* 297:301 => 16.28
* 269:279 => 7.764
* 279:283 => 10.31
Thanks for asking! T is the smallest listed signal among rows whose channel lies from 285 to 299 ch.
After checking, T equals 11.72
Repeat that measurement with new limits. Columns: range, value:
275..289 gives 7.643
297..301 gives 15.88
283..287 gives 11.17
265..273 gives 6.395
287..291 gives 13.05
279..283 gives 8.697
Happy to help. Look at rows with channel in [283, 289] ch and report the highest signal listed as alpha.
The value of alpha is 13.05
